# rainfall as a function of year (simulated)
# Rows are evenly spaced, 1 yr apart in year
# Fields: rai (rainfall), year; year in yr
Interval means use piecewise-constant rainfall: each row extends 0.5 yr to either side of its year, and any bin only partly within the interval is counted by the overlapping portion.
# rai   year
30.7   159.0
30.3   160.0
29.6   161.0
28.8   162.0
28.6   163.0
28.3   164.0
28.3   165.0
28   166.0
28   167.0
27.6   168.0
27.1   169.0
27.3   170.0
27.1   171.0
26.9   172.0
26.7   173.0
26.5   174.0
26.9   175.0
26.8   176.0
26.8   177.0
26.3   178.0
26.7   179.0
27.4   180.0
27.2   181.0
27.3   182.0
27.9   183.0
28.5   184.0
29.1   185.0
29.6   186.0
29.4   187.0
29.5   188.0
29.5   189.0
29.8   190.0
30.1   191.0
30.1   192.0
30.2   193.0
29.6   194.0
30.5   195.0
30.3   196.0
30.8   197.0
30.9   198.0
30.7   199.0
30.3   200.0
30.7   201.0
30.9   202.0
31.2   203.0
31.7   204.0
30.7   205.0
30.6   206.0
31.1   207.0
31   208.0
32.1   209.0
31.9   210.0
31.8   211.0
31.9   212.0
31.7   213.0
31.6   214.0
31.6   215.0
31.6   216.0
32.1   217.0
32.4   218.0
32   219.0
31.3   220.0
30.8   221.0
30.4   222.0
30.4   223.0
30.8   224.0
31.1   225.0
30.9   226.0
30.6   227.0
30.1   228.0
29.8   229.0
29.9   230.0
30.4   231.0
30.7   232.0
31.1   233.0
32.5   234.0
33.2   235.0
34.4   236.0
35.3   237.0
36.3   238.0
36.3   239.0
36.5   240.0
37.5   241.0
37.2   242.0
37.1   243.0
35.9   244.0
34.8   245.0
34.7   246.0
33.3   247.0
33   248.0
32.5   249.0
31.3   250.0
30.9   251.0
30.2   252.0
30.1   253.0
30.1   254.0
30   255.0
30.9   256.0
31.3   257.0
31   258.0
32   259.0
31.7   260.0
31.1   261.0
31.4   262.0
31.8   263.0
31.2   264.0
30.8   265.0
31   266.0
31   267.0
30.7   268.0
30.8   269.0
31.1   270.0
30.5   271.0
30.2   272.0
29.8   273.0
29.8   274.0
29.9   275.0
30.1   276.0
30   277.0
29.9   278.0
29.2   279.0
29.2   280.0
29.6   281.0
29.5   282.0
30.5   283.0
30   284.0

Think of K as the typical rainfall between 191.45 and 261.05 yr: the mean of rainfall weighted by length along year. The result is 31.9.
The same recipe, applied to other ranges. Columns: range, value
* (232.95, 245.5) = 35.4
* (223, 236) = 31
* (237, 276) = 32.3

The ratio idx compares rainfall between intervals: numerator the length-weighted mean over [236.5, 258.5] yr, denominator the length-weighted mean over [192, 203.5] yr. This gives 1.1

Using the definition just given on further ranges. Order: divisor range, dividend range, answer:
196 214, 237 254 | 1.10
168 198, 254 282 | 1.08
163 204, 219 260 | 1.13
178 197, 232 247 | 1.21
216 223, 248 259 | 0.99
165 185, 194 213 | 1.14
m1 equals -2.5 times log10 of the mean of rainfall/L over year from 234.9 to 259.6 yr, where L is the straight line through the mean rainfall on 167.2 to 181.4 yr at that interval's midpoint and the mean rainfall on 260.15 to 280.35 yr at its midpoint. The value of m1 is -0.13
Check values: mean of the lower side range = 27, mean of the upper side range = 30.5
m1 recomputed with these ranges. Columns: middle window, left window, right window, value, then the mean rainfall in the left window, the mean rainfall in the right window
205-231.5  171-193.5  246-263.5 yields -0.05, 28.1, 31.4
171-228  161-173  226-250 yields 0.02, 27.8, 33.5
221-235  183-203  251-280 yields -0.02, 30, 30.6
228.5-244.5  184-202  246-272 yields -0.11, 30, 31.2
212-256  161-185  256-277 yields -0.10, 27.5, 30.8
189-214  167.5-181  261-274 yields -0.10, 26.9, 30.8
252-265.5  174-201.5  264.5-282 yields -0.04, 29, 30.2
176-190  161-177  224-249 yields 0.03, 27.6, 33.4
